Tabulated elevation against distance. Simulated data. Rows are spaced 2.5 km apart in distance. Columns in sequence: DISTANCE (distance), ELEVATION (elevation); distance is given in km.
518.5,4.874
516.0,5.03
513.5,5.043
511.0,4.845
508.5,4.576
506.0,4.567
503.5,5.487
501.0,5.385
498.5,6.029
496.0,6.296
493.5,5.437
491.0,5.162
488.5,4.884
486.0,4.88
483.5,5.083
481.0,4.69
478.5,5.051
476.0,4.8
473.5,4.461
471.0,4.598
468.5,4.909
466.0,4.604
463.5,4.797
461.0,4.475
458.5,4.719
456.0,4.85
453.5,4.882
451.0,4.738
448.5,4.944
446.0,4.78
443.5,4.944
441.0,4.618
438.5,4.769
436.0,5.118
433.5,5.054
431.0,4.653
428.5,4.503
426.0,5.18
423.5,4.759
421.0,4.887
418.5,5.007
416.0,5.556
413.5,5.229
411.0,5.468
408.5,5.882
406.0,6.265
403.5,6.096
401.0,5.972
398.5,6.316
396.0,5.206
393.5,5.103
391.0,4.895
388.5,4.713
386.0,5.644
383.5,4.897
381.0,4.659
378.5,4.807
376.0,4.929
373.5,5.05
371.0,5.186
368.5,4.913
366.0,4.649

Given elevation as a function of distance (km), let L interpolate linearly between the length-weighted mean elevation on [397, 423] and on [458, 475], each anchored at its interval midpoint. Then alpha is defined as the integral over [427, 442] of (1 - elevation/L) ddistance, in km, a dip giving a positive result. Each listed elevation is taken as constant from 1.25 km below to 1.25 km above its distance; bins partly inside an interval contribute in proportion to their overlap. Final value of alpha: 1.2 km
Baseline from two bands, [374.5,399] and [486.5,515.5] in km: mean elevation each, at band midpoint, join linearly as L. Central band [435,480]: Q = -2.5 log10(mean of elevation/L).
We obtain 0.09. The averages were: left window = 5.08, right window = 5.23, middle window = 4.78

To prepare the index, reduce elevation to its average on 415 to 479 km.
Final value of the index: 4.83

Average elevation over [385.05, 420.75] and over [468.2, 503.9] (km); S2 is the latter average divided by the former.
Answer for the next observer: 0.9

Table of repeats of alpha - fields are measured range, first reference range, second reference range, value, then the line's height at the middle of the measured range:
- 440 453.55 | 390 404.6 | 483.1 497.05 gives 1.5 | 5.44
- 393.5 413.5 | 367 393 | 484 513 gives -3.1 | 5.02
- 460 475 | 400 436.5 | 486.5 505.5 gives 2.1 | 5.41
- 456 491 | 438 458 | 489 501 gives 3.2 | 5.26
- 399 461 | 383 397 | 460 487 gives -2.4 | 4.93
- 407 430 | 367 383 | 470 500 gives -0.8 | 5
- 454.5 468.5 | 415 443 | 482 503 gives 1.2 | 5.16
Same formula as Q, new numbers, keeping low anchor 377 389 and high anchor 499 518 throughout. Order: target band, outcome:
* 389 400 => -0.08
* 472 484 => 0.05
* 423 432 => 0.05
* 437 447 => 0.05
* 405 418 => -0.13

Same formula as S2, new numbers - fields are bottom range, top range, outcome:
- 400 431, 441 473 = 0.89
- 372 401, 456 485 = 0.92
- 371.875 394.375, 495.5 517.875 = 1.05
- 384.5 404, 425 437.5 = 0.90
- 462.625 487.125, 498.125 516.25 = 1.06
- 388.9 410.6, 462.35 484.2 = 0.84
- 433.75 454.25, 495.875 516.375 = 1.07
